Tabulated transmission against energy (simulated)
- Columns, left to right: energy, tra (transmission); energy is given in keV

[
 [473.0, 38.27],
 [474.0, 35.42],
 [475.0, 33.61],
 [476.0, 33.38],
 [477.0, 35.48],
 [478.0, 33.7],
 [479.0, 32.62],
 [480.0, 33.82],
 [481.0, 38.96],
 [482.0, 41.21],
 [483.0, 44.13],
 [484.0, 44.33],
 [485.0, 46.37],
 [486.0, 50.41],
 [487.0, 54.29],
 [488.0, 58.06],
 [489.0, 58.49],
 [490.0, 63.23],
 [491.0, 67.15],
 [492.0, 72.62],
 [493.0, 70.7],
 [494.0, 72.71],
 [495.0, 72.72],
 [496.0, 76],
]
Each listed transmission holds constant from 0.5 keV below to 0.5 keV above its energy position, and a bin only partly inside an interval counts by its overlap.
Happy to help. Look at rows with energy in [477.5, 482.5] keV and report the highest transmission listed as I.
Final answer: 41.21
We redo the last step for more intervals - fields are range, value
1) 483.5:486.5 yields 50.41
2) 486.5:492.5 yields 72.62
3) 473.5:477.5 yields 35.48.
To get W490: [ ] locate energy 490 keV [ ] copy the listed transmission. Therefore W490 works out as 63.23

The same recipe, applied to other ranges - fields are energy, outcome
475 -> 33.61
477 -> 35.48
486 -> 50.41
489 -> 58.49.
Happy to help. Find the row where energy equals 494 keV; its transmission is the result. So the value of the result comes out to 72.71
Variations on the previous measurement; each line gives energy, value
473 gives 38.27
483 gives 44.13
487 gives 54.29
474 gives 35.42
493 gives 70.7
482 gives 41.21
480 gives 33.82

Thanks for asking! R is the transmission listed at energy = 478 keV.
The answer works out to 33.7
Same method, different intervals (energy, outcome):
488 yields 58.06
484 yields 44.33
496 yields 76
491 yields 67.15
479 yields 32.62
